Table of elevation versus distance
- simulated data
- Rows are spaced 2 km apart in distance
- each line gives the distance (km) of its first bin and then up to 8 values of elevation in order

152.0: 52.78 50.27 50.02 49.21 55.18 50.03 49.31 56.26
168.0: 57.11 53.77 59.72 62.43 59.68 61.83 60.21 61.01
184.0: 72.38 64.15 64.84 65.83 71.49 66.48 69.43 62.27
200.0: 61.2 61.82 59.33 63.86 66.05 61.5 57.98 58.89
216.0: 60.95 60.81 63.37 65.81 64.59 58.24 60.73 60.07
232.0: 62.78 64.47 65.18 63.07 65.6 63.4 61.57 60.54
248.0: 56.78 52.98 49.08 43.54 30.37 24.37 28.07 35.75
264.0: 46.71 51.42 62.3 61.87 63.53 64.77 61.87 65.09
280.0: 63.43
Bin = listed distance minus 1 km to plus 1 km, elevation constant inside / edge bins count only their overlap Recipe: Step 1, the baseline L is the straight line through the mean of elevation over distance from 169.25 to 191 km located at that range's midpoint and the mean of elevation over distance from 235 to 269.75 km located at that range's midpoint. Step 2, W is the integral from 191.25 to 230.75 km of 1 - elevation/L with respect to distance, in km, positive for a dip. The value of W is -3.6 km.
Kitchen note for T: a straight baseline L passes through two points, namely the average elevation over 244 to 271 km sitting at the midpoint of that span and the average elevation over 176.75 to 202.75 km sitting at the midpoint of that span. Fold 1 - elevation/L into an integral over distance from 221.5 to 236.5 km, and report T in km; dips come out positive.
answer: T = -2.2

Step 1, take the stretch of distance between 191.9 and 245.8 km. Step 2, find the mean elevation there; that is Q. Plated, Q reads 62.8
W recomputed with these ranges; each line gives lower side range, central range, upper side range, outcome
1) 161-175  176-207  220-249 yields -3.4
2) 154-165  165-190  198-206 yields -2.7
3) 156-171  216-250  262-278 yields -3.6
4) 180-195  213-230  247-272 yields -1.5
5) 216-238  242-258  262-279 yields 2.8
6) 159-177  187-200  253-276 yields -3.1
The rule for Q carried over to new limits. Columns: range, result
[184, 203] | 65.7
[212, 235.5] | 61.8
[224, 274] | 54.3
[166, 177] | 58.3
